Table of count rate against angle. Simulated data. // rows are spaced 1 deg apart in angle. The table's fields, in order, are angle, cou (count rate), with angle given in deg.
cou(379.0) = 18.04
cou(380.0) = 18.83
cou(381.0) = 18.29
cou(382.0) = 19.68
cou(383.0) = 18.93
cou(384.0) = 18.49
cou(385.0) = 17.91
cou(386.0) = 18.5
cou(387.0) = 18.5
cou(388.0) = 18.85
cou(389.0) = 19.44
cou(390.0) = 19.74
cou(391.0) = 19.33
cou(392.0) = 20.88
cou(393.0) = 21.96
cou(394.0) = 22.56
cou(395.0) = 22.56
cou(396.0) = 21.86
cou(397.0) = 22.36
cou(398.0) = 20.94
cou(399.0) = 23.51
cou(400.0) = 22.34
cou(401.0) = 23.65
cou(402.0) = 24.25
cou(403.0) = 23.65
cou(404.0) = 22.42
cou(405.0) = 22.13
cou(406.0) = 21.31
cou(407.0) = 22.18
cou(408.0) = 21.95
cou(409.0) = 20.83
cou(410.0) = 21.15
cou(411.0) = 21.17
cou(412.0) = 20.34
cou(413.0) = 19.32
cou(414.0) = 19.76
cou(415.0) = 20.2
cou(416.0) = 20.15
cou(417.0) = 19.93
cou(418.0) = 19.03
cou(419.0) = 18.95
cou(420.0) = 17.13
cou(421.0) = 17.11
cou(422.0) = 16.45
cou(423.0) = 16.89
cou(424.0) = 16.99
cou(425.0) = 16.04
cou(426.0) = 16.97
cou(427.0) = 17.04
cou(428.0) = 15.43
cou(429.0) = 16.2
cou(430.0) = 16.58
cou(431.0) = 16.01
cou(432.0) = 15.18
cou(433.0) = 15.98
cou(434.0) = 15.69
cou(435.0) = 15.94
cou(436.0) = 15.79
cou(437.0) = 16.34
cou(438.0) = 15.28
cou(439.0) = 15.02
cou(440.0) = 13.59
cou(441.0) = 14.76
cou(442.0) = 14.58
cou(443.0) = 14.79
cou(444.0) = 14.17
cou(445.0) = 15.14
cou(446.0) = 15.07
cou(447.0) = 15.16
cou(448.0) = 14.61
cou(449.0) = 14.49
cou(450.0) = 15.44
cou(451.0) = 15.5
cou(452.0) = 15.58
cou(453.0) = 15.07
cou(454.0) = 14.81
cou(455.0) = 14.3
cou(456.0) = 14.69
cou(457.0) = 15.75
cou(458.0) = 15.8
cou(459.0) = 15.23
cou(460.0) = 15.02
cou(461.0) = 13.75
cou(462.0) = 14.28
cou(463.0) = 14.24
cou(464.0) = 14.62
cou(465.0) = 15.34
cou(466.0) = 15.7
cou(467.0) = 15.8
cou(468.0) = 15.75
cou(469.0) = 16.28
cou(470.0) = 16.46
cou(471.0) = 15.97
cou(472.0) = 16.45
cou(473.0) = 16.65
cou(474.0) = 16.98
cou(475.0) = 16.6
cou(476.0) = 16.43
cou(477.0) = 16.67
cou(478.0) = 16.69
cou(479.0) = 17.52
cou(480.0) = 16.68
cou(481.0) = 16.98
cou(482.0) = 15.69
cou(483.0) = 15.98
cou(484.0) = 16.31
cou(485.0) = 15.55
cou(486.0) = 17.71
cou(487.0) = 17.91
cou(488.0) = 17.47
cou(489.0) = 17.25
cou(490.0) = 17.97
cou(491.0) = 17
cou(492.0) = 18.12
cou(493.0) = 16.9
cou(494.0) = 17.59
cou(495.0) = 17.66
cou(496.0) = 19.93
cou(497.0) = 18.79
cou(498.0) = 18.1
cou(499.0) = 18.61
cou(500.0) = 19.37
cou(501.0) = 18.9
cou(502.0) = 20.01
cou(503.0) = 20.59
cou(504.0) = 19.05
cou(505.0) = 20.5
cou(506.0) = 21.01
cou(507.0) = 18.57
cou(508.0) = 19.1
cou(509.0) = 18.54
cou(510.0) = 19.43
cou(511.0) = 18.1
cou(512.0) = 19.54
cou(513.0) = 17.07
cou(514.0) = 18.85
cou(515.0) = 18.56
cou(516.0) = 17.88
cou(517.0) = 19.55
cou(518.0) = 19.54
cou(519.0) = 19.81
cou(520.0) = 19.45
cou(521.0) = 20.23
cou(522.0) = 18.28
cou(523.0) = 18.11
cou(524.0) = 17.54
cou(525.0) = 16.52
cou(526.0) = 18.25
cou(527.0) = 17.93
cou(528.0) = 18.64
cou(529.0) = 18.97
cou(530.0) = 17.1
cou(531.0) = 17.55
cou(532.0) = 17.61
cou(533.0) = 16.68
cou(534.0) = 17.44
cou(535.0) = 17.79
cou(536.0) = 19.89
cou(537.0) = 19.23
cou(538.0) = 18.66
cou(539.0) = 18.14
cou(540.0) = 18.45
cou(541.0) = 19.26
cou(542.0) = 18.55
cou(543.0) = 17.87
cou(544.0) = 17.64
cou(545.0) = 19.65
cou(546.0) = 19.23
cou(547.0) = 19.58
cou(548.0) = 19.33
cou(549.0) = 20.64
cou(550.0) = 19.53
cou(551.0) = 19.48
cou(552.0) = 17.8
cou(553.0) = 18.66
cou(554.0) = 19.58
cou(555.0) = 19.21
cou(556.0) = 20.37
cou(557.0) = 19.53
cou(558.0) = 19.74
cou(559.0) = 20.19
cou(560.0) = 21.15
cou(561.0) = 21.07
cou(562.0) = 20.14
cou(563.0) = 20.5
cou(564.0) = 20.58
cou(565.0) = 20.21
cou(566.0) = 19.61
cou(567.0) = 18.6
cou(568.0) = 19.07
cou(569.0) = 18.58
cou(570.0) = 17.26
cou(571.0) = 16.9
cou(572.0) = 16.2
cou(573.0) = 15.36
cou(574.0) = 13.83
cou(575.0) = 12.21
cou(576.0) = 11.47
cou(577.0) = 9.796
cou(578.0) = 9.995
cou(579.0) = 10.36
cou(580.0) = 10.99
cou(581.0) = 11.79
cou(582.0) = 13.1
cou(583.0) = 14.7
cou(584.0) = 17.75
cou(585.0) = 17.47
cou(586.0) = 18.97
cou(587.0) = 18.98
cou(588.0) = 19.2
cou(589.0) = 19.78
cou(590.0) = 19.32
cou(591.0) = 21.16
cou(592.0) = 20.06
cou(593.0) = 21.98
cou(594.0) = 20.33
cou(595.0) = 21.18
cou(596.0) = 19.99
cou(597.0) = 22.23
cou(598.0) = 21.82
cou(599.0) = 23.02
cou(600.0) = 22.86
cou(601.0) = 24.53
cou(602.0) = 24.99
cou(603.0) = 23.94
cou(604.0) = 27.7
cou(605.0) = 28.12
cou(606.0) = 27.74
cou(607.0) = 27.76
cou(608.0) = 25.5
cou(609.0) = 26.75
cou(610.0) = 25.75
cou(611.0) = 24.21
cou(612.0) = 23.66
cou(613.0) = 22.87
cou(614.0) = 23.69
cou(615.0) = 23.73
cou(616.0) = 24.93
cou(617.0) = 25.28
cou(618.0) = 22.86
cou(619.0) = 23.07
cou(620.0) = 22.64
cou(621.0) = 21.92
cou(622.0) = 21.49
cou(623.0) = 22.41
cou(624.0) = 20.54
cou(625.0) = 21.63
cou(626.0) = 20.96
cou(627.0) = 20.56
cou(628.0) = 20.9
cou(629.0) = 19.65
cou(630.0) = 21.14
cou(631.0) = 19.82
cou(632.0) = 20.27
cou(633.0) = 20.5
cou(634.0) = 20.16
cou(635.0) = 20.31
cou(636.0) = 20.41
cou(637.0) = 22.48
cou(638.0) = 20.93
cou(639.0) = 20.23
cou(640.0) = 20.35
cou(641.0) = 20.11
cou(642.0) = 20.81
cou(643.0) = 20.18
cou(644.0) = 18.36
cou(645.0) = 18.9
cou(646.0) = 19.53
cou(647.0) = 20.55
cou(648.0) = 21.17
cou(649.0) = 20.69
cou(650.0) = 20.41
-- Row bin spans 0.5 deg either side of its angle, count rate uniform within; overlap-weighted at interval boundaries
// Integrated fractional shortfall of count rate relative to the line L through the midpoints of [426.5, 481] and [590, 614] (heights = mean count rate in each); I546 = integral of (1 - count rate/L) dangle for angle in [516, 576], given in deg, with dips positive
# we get 5.93 deg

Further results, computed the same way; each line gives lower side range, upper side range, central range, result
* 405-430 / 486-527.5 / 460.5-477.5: 2.7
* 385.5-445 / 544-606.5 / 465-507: 3.1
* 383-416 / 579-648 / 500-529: 3.1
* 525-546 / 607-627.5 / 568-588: 5.9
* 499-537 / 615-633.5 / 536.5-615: 3.1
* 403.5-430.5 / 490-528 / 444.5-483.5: 6.7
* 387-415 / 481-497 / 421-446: 5.3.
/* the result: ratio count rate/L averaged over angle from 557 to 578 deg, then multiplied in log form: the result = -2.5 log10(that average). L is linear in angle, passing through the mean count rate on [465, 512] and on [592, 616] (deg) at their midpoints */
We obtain 0.25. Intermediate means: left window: 17.6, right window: 24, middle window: 17.5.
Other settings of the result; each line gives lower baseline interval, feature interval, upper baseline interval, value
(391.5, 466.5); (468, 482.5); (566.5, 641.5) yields 0.11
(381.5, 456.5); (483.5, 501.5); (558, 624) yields 0.07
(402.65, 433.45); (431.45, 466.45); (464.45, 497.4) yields 0.19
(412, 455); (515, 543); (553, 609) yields -0.01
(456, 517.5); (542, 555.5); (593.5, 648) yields 0.03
